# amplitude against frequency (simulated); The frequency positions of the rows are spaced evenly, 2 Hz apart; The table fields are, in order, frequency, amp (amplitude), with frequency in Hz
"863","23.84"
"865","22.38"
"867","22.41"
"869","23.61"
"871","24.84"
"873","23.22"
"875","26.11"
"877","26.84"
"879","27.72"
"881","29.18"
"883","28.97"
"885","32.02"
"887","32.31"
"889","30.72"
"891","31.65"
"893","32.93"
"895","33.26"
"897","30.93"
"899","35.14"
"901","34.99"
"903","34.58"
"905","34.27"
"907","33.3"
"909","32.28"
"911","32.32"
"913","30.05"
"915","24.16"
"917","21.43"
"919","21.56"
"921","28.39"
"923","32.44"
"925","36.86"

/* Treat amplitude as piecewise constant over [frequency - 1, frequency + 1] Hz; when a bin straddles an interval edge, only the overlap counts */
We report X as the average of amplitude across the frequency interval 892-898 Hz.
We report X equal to 32.4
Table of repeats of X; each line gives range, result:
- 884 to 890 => 31.7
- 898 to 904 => 34.9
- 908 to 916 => 29.7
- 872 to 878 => 25.4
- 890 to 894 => 32.3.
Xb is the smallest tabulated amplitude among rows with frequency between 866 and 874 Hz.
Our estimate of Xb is 22.41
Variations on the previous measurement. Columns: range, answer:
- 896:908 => 30.93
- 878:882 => 27.72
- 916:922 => 21.43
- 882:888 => 28.97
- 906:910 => 32.28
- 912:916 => 24.16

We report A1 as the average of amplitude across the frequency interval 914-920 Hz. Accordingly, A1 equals 22.4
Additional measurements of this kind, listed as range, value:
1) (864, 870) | 22.8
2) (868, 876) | 24.4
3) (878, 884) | 28.6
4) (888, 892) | 31.2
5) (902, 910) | 33.6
